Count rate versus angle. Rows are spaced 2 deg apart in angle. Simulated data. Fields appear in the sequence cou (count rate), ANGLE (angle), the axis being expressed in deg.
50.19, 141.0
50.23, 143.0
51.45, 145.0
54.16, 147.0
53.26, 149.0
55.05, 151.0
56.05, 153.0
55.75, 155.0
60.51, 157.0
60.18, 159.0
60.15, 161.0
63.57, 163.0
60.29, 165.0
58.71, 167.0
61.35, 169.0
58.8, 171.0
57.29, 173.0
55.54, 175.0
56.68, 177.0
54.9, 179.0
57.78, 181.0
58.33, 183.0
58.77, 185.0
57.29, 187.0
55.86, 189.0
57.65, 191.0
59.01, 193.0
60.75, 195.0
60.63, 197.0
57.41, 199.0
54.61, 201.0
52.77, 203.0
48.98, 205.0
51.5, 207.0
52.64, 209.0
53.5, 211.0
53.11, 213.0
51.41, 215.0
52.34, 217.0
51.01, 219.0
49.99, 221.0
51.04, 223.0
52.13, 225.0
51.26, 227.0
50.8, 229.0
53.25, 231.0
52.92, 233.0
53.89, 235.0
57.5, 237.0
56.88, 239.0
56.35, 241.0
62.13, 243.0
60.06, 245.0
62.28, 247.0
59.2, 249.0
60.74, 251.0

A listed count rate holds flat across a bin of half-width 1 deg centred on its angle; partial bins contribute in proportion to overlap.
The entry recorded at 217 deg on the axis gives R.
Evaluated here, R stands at 52.34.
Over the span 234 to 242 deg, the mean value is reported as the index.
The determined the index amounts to 56.2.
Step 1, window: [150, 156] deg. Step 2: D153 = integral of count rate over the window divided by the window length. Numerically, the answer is 55.6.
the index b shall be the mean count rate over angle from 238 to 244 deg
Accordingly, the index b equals 58.5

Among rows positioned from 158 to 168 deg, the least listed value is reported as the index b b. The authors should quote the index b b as 58.71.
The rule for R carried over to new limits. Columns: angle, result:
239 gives 56.88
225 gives 52.13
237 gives 57.5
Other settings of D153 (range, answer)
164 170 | 60.1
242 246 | 61.1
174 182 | 56.2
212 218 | 52.3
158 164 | 61.3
